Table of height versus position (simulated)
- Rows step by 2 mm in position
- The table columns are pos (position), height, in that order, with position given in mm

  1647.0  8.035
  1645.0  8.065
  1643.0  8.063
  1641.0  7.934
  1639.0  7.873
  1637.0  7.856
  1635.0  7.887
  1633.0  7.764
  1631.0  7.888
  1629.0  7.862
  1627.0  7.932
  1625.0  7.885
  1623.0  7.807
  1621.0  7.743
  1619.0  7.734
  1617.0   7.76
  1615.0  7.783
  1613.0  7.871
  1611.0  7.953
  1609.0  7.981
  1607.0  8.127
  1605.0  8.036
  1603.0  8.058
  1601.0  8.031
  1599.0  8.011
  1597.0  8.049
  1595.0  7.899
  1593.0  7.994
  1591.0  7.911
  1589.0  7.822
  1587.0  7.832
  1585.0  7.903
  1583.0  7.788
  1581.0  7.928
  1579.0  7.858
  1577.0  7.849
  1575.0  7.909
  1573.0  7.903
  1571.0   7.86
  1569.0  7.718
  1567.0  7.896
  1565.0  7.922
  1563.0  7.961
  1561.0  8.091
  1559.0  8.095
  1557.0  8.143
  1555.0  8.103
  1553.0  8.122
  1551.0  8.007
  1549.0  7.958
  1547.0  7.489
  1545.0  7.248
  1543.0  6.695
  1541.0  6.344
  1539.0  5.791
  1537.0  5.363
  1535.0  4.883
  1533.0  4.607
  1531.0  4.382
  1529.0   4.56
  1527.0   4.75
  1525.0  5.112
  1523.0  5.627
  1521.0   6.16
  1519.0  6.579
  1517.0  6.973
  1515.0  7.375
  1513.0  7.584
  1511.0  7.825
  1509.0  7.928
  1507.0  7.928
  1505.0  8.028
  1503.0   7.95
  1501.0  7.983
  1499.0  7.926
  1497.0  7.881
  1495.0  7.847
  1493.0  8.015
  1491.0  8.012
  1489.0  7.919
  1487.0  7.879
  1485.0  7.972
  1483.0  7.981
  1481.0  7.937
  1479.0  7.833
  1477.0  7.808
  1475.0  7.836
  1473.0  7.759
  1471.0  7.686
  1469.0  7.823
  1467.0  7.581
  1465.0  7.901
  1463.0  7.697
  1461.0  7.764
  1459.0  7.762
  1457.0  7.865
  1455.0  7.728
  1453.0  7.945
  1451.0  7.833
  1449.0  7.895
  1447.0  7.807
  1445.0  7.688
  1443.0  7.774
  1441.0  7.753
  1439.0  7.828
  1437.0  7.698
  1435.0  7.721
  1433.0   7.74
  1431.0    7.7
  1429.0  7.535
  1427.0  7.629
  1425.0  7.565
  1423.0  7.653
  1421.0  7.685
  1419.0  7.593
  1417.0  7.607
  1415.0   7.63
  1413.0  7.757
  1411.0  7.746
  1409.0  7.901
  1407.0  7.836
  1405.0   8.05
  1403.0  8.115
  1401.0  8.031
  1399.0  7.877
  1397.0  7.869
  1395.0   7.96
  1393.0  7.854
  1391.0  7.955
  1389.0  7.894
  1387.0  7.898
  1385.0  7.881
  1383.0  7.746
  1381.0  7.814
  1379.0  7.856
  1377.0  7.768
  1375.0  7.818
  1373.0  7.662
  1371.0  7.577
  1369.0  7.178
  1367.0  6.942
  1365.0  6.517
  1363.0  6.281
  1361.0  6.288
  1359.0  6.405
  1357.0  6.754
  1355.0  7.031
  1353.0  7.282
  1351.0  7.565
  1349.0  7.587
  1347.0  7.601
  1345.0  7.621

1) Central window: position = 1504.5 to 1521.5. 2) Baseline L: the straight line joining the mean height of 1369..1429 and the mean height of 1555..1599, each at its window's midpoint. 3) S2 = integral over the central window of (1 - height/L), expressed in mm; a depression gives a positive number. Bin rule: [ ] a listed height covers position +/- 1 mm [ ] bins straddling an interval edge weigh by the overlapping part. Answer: 1.04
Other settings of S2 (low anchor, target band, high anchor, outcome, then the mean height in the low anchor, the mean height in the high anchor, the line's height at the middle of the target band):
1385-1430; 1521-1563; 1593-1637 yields 7.3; 7.8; 7.91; 7.87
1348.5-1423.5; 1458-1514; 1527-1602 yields -3.3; 7.55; 7.31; 7.42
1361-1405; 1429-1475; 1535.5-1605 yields -0.8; 7.62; 7.68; 7.64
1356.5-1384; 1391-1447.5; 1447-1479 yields -2.0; 7.19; 7.79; 7.51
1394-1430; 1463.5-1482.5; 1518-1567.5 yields -1.5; 7.78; 6.62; 7.24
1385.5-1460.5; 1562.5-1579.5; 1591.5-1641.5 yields 0.0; 7.79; 7.91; 7.88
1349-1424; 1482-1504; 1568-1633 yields -0.6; 7.55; 7.89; 7.72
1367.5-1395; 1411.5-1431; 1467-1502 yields 0.4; 7.75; 7.88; 7.8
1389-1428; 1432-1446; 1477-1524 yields 0.0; 7.81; 7.62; 7.75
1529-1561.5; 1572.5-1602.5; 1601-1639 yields -2.1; 6.74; 7.89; 7.39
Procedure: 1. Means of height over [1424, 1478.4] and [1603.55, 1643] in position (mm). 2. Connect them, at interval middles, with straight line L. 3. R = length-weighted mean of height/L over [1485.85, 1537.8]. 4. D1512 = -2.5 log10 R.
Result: 0.145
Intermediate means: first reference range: 7.75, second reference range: 7.88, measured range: 6.82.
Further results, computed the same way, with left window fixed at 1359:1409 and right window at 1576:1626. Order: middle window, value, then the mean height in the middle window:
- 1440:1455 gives -0.02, 7.81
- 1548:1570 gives -0.02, 8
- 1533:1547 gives 0.28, 6.05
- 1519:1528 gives 0.37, 5.54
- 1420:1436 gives 0.00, 7.65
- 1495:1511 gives -0.02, 7.93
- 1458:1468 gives 0.00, 7.74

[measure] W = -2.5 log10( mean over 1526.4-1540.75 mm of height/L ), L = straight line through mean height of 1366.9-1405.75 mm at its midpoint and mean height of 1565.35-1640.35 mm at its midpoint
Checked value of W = 0.50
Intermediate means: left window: 7.81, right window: 7.89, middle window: 4.98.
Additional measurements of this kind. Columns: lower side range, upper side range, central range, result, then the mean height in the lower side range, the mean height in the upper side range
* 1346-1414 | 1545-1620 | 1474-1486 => -0.02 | 7.54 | 7.92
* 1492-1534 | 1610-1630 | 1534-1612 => -0.04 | 6.81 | 7.83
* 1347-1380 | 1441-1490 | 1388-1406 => -0.08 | 7.17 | 7.82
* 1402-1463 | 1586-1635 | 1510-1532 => 0.27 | 7.76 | 7.91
